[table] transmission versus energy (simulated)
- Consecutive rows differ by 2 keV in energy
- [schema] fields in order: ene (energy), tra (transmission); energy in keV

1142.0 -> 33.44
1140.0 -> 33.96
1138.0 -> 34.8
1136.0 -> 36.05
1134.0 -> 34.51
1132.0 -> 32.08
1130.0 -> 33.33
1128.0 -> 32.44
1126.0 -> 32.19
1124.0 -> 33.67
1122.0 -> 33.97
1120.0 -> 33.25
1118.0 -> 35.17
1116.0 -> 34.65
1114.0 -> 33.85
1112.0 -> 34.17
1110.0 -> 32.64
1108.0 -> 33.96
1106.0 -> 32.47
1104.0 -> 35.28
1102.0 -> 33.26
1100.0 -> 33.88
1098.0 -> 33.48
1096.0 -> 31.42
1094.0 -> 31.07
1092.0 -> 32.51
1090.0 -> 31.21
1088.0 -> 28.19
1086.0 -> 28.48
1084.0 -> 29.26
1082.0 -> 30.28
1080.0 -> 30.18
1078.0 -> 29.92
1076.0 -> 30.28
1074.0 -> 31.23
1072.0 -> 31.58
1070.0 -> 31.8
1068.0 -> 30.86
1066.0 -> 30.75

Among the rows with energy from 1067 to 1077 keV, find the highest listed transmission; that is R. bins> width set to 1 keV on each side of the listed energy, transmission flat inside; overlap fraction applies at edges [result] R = 31.8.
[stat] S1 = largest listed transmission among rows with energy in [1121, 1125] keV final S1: 33.97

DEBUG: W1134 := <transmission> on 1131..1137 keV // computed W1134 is 34.2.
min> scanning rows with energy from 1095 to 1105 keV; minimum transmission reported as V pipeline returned 31.42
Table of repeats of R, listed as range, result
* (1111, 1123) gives 35.17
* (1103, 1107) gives 35.28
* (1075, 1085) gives 30.28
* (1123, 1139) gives 36.05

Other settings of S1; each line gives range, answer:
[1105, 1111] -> 33.96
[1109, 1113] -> 34.17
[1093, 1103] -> 33.88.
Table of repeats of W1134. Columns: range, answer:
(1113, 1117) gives 34.2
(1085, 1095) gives 30.3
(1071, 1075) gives 31.4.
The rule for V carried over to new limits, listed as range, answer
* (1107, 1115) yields 32.64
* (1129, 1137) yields 32.08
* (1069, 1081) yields 29.92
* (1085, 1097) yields 28.19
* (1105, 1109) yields 32.47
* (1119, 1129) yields 32.19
